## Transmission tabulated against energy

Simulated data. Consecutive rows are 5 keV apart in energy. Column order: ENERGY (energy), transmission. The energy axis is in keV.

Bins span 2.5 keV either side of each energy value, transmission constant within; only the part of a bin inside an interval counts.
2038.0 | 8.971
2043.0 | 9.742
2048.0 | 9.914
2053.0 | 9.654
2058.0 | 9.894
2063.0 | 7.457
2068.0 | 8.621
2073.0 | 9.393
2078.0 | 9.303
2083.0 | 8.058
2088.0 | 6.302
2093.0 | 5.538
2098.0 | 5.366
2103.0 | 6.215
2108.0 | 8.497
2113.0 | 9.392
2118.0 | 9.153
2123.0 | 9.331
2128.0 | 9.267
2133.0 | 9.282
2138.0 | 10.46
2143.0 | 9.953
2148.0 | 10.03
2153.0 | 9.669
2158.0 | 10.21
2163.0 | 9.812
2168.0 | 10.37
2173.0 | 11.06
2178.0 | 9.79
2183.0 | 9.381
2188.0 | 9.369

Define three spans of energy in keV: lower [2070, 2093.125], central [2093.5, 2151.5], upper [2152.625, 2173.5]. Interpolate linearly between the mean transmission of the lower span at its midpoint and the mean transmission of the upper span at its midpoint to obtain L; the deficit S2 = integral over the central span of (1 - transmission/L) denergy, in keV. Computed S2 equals 2.7 keV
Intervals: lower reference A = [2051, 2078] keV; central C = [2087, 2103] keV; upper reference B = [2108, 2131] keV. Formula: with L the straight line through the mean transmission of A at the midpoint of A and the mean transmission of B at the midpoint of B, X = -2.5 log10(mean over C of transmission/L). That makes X 0.50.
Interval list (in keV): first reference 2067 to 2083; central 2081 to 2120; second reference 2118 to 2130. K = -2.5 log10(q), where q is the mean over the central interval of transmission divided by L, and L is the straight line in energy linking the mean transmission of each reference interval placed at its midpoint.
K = 0.25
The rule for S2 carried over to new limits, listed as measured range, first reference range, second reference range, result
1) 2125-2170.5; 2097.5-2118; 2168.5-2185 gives -3.77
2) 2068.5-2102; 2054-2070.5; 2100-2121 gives 4.65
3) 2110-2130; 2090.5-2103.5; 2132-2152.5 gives -3.80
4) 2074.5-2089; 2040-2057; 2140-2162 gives 2.46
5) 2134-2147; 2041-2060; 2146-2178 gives 0.02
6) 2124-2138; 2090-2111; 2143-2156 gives -1.46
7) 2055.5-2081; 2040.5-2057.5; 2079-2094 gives -1.84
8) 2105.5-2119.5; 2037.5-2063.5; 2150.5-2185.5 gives 1.08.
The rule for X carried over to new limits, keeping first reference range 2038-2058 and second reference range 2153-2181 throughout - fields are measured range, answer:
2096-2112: 0.38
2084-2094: 0.49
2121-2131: 0.08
